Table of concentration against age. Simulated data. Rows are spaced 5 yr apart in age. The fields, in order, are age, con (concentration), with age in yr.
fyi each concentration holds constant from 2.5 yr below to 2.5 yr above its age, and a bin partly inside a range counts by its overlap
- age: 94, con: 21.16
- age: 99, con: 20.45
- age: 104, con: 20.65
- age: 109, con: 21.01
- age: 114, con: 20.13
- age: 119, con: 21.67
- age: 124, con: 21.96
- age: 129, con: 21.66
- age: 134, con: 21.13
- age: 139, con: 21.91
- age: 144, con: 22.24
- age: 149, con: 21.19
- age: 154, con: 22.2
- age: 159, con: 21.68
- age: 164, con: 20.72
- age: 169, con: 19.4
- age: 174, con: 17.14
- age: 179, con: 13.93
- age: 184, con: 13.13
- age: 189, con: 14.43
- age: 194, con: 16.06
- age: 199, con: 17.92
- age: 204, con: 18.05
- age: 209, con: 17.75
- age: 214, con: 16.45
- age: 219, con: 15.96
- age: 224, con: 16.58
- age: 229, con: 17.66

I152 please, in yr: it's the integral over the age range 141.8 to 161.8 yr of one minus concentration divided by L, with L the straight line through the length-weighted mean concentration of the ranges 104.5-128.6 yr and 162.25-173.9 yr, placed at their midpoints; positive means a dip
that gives -1.8 yr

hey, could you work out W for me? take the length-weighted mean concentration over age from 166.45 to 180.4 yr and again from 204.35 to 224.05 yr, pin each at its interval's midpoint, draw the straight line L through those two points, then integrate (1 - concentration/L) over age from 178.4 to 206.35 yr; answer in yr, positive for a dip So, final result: 2.1 yr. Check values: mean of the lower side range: 17.1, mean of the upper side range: 16.8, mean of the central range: 15.7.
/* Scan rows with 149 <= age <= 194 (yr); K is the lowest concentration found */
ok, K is 13.13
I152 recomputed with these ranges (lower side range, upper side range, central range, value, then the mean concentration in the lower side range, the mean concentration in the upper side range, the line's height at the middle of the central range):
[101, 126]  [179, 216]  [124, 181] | -4.9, 21.1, 16.1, 18.8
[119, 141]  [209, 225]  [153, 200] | 3.7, 21.7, 16.5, 18.9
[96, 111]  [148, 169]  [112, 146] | -1.0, 20.7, 21.2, 20.9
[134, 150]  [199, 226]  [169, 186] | 3.5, 21.7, 17.1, 19.4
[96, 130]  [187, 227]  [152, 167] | -2.0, 21.1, 16.7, 18.9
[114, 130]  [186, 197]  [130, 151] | -1.9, 21.5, 15.3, 19.9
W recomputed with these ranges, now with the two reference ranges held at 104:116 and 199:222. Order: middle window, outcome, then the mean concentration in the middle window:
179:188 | 2.2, 13.6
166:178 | 0.4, 17.8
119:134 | -1.2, 21.7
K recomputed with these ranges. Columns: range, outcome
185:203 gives 14.43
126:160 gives 21.13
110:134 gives 20.13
